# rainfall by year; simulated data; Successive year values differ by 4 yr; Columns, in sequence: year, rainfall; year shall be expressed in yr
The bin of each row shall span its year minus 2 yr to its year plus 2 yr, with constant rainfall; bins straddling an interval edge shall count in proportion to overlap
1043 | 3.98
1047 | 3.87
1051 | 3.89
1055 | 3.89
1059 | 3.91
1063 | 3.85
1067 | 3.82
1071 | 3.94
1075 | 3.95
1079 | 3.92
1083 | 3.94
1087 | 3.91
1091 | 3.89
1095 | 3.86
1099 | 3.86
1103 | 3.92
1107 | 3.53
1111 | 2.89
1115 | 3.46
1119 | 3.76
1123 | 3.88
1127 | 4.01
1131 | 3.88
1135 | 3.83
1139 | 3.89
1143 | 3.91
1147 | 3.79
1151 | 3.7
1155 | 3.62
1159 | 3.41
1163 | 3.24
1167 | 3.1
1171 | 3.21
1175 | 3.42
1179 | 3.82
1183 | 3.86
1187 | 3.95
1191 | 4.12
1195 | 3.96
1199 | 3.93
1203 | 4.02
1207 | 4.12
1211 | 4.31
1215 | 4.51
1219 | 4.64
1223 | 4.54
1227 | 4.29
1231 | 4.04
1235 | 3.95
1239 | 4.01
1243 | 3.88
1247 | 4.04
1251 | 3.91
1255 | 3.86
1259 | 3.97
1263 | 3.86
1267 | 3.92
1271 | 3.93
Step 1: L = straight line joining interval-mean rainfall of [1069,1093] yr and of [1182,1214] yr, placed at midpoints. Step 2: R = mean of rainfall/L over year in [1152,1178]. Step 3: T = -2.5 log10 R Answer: 0.19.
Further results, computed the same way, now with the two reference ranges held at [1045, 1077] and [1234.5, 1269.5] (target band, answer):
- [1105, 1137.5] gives 0.07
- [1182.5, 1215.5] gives -0.04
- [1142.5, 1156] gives 0.05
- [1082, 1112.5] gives 0.05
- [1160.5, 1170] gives 0.22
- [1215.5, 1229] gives -0.15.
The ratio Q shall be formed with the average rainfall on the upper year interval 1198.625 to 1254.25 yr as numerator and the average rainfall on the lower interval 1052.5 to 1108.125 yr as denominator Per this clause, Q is 1.07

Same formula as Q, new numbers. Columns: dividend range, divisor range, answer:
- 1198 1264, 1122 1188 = 1.12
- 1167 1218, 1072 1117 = 1.05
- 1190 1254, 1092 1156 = 1.11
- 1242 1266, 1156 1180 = 1.17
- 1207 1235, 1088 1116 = 1.19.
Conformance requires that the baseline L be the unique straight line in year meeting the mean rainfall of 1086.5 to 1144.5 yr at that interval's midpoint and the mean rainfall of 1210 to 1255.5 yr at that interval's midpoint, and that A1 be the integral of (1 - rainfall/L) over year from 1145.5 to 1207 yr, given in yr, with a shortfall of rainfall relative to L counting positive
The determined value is 4.42 yr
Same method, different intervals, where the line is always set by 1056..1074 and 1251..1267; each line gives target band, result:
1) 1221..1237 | -1.3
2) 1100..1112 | 1.1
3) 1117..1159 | 0.9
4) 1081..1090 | -0.1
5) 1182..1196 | -0.3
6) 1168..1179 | 1.4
